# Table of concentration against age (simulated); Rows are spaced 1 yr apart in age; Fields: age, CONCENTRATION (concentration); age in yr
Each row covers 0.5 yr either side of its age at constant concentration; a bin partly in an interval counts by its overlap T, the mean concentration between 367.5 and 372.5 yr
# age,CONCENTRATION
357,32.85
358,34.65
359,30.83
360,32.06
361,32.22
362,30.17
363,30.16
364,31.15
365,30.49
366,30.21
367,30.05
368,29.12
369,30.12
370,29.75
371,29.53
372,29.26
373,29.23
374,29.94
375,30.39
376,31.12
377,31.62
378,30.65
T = 29.6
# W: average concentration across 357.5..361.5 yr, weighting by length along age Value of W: 32.4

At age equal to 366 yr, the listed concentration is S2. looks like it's 30.21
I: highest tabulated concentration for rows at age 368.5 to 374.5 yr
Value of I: 30.12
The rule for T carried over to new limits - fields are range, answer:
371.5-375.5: 29.7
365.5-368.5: 29.8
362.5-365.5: 30.6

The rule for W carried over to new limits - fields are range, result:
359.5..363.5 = 31.2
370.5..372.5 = 29.4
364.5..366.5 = 30.4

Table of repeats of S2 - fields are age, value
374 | 29.94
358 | 34.65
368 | 29.12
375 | 30.39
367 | 30.05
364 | 31.15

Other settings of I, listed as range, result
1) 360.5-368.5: 32.22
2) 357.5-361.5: 34.65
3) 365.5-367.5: 30.21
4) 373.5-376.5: 31.12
